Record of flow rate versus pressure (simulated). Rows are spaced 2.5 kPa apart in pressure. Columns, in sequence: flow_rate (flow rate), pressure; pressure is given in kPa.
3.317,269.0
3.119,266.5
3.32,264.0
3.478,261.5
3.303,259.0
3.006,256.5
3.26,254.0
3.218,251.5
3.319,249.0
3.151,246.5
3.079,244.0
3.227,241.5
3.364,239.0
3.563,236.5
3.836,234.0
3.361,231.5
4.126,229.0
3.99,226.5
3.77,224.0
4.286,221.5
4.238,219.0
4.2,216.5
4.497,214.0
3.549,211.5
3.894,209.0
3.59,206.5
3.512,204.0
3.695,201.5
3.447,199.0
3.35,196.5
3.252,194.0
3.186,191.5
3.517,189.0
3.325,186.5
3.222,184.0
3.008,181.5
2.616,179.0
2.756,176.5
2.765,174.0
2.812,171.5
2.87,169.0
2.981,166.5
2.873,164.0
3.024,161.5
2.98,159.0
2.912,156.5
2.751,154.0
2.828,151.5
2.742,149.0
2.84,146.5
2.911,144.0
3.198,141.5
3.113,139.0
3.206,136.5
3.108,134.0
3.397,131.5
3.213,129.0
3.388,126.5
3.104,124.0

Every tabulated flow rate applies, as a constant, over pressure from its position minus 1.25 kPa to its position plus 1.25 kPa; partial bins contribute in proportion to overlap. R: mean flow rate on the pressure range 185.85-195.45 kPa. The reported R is 3.32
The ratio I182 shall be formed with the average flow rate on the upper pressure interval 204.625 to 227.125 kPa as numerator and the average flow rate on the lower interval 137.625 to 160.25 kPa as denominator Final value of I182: 1.4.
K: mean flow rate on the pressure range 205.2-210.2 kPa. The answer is 3.74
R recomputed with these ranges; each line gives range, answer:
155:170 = 2.94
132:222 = 3.24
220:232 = 3.95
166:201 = 3.09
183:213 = 3.47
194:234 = 3.82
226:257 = 3.42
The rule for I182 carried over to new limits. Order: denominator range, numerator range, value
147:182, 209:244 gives 1.34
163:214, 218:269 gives 1.08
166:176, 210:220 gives 1.45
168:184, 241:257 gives 1.12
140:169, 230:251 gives 1.16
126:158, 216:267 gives 1.16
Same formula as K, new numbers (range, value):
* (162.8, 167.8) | 2.93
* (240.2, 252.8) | 3.2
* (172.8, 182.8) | 2.79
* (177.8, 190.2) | 3.14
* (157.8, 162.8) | 3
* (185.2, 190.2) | 3.42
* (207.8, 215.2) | 3.98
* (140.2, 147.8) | 2.98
